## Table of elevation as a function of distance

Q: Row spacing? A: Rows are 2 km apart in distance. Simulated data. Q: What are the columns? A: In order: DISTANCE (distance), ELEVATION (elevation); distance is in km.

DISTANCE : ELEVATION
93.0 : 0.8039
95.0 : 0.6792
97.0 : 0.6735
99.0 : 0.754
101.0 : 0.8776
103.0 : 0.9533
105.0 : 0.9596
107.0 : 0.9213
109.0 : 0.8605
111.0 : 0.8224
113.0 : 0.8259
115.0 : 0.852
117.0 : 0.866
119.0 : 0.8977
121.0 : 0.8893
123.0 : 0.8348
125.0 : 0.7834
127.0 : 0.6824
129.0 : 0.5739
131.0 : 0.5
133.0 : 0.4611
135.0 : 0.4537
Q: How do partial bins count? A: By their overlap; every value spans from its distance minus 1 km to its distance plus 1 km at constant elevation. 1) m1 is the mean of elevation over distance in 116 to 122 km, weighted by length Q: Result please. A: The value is 0.884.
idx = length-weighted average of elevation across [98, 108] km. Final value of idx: 0.893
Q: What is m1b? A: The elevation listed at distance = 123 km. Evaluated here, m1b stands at 0.8348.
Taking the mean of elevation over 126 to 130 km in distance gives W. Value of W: 0.628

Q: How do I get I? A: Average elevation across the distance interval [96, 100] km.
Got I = 0.714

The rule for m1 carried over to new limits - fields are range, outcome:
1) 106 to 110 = 0.891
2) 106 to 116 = 0.856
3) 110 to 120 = 0.853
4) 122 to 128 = 0.767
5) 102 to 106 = 0.956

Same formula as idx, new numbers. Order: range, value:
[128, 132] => 0.537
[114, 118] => 0.859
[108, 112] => 0.841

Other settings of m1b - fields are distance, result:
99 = 0.754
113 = 0.8259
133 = 0.4611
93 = 0.8039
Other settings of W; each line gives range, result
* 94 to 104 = 0.788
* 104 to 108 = 0.94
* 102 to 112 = 0.903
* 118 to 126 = 0.851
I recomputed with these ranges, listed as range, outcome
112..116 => 0.839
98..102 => 0.816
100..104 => 0.915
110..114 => 0.824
